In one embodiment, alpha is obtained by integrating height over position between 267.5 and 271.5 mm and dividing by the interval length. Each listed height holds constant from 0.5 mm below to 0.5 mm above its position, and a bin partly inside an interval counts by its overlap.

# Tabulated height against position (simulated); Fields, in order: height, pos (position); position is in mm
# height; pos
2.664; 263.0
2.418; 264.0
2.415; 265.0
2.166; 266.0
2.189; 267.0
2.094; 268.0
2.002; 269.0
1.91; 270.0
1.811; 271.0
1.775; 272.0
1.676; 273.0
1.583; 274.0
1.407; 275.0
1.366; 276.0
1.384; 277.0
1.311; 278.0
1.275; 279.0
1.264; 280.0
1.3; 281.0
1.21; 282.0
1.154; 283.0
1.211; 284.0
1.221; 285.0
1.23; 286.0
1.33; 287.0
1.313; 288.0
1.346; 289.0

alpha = 1.95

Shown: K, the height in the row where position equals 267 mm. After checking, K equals 2.189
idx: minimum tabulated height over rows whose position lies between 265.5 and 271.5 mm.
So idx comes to 1.811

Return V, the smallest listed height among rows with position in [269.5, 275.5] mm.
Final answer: 1.407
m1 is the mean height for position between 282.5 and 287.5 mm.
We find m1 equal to 1.23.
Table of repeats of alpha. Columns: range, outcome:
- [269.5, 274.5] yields 1.75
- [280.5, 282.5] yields 1.25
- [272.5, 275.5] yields 1.56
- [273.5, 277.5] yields 1.44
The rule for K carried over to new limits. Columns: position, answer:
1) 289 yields 1.346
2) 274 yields 1.583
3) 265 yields 2.415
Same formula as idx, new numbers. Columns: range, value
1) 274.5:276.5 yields 1.366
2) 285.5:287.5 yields 1.23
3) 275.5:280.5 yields 1.264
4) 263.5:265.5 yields 2.415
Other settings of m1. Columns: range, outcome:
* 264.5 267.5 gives 2.26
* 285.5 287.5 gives 1.28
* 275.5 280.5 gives 1.32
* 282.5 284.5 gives 1.18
